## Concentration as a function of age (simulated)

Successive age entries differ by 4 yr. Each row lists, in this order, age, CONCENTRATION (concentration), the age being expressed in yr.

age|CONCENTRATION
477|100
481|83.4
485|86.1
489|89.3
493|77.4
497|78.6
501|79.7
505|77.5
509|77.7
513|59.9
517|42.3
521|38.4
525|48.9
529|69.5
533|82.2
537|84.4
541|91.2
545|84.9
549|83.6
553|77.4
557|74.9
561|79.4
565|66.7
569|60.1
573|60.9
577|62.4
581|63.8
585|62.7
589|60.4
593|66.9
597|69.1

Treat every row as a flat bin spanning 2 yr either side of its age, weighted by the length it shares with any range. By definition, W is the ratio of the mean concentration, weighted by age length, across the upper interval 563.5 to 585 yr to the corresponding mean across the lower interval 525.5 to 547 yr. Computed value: 0.8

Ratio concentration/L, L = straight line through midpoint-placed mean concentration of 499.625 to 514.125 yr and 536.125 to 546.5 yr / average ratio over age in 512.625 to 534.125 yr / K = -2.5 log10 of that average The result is 0.406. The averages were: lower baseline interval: 74.3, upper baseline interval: 87.2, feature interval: 55.6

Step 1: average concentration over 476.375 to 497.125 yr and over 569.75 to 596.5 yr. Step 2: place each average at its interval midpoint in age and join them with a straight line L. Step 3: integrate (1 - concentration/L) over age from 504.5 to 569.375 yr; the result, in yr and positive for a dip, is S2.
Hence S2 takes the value 2.3 yr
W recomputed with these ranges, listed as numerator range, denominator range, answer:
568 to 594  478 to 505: 0.75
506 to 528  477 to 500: 0.66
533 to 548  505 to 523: 1.51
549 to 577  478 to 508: 0.86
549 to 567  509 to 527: 1.49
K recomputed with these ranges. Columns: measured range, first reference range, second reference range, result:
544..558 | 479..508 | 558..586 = -0.15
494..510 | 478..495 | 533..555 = 0.09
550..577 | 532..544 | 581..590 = 0.05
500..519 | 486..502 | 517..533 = 0.03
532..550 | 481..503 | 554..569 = -0.14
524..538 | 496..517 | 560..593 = -0.05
